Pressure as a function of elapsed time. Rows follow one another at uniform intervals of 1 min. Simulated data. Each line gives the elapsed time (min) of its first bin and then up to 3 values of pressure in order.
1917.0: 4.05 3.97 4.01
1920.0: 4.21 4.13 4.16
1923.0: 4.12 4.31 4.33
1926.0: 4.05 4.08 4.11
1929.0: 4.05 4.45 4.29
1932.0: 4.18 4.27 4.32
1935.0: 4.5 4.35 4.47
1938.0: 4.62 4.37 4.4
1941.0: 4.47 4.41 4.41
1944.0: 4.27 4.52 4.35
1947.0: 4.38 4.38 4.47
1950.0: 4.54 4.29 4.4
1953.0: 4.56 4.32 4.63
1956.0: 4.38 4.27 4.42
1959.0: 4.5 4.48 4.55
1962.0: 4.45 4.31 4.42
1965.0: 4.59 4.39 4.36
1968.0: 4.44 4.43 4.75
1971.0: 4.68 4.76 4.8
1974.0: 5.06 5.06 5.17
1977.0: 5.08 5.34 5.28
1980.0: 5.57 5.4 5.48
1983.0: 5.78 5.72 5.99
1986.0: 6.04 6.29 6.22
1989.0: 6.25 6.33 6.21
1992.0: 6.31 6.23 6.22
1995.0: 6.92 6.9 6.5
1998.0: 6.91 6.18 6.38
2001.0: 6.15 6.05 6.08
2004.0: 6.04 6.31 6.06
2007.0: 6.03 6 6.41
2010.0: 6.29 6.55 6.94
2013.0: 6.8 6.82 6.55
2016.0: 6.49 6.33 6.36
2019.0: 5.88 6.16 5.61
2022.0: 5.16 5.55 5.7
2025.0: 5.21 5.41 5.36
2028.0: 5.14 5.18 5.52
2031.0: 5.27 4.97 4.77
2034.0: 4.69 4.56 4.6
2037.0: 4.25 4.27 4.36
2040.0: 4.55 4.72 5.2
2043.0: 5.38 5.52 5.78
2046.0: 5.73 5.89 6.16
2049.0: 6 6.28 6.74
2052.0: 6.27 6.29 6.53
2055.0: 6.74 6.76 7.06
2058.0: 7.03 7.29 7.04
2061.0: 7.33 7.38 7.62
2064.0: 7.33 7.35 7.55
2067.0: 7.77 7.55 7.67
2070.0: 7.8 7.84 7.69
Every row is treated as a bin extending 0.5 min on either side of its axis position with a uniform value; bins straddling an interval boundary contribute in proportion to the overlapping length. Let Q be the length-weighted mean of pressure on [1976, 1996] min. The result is 5.93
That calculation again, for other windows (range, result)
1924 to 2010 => 5.09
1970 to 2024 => 5.98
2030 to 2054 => 5.34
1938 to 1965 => 4.43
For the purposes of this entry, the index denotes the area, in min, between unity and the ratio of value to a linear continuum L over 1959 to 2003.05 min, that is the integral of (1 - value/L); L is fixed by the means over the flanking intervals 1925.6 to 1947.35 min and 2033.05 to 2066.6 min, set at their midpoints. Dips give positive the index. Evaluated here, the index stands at -4.1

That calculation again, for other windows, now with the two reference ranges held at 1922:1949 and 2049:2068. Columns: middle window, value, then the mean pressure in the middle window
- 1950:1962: 0.8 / 4.44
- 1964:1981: 0.9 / 4.86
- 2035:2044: 2.6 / 4.71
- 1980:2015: -3.6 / 6.25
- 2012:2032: 1.2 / 5.82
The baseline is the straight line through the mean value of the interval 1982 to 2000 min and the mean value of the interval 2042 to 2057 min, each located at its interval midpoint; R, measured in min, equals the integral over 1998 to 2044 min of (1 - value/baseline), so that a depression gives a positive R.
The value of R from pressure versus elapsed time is 4.1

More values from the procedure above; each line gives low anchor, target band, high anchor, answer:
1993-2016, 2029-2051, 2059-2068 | 5.7 min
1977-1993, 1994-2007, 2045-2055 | -0.9 min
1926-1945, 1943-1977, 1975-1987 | 3.0 min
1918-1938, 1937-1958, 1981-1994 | 1.7 min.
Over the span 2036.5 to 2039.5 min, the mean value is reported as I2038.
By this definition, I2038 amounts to 4.29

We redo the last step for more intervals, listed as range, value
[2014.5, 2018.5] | 6.43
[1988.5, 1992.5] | 6.28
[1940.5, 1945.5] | 4.42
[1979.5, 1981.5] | 5.49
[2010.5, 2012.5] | 6.75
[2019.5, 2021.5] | 5.88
